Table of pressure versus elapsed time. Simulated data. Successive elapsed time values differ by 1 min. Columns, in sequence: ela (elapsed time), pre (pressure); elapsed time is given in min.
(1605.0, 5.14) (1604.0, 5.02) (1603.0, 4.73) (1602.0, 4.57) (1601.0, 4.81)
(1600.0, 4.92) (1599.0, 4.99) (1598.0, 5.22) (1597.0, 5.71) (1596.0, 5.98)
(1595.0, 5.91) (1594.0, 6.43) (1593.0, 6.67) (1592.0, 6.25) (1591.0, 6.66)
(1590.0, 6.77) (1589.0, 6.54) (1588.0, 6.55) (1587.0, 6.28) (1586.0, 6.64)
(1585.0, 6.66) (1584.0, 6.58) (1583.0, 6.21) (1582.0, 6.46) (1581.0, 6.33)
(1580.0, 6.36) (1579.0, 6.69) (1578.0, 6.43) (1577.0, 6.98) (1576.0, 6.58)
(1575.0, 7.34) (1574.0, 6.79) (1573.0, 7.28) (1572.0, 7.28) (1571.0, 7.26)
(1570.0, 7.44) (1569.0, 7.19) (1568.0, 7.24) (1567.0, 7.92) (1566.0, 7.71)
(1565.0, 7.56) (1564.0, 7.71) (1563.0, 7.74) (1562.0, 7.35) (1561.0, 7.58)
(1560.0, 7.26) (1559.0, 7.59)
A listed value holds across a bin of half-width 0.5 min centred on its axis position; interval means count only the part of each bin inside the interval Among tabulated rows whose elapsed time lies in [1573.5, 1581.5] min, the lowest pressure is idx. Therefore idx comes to 6.33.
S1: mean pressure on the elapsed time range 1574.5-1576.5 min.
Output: 6.96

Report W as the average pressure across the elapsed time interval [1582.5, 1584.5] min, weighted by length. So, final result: 6.39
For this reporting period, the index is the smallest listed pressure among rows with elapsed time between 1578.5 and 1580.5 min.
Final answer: 6.36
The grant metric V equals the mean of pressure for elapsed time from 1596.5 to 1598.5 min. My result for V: 5.46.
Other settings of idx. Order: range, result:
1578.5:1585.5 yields 6.21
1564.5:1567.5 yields 7.56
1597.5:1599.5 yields 4.99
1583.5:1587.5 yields 6.28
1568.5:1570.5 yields 7.19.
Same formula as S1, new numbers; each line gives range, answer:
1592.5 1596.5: 6.25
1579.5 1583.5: 6.34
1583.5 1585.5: 6.62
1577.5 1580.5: 6.49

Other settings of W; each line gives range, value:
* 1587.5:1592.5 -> 6.55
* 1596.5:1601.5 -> 5.13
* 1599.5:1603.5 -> 4.76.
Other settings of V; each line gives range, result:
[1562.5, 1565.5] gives 7.67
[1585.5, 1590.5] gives 6.56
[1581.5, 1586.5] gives 6.51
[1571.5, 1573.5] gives 7.28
